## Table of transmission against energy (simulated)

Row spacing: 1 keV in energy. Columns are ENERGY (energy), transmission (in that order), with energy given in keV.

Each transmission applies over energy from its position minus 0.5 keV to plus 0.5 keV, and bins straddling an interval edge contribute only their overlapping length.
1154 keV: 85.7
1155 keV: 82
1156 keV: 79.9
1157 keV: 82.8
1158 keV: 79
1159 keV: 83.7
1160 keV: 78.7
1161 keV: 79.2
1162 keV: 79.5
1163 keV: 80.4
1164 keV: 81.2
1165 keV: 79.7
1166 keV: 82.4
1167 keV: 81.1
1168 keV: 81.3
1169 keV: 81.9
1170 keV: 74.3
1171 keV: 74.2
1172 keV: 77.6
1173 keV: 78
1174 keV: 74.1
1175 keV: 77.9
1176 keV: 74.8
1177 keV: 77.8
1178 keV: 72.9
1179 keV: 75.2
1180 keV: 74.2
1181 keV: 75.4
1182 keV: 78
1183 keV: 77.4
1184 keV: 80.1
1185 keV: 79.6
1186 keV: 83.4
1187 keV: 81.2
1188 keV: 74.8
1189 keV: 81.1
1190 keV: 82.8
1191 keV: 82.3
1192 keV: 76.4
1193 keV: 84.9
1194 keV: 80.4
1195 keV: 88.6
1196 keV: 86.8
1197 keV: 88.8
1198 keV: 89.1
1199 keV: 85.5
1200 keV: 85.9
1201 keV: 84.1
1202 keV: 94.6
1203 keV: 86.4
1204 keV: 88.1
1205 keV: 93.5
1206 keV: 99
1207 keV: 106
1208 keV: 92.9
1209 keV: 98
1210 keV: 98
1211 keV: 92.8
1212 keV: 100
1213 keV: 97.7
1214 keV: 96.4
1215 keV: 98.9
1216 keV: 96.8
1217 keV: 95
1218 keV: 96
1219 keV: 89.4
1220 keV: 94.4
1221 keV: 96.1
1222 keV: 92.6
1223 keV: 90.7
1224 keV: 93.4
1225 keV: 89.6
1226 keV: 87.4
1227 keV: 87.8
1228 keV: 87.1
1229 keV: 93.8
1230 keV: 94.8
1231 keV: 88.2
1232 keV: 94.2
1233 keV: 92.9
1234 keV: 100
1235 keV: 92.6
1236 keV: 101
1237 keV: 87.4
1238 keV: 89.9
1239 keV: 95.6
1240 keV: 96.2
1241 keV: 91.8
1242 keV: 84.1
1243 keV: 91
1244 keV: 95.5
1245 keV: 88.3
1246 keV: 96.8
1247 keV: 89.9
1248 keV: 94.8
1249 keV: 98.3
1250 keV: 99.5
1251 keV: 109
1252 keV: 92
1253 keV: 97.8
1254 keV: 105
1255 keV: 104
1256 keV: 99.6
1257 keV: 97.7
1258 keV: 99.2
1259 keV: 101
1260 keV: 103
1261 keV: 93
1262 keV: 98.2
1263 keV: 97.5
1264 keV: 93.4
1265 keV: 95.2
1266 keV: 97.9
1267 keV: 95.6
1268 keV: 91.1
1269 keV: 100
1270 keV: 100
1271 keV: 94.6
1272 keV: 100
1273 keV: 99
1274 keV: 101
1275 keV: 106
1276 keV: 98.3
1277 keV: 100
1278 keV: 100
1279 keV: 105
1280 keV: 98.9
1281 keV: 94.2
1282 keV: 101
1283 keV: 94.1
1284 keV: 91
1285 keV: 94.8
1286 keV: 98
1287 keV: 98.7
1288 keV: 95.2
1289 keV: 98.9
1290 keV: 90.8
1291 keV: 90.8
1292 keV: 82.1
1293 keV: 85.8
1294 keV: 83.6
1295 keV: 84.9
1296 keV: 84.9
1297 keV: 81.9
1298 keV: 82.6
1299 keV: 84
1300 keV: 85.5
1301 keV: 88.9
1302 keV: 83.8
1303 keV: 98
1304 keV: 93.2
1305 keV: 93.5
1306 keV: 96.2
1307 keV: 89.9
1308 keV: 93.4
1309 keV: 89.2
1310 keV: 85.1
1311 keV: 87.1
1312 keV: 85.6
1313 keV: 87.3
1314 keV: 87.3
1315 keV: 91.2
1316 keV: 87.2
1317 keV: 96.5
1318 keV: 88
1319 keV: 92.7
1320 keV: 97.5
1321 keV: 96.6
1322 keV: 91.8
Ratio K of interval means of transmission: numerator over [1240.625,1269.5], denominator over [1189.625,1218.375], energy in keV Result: 1.06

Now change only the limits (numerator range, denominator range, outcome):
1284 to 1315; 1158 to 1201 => 1.12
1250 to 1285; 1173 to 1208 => 1.19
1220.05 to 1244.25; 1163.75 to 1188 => 1.18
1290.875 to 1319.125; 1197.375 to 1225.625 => 0.94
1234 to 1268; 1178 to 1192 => 1.22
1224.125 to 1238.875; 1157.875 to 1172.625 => 1.16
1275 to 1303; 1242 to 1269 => 0.95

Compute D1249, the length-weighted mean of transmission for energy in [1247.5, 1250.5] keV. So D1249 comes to 97.5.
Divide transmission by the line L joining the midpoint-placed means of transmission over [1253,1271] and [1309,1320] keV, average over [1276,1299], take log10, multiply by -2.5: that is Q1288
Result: 0.02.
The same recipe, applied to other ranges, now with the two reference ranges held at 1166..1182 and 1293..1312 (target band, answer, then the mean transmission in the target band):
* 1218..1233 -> -0.13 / 91.6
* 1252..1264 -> -0.18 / 99.1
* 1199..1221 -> -0.18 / 94.3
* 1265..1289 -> -0.14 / 98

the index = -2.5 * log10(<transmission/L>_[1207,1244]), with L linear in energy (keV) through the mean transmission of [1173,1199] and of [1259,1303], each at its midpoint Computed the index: -0.09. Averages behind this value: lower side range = 80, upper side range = 94.2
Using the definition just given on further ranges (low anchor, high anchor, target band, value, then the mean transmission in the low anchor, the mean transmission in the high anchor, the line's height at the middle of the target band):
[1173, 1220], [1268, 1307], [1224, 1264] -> -0.06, 86.4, 93.6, 90.1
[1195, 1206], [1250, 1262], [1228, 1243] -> 0.04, 88.8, 100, 95.9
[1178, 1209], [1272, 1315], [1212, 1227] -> -0.09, 84.6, 92.2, 86.6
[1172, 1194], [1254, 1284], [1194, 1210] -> -0.10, 78.2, 98.5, 82.7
